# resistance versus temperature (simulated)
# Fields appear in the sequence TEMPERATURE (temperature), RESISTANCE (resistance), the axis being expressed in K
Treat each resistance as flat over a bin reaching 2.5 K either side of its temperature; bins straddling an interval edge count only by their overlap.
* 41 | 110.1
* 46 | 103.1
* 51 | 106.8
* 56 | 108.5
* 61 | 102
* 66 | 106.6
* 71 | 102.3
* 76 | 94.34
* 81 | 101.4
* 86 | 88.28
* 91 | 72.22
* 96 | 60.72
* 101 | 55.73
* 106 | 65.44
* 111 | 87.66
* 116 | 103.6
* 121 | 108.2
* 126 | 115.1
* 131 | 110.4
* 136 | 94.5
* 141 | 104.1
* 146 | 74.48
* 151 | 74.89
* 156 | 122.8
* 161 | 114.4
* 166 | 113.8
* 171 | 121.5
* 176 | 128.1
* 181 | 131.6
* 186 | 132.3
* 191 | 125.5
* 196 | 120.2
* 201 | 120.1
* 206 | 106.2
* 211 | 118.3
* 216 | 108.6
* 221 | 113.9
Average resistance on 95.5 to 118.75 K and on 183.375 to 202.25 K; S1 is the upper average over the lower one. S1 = 1.64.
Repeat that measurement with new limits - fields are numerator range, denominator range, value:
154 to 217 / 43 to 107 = 1.33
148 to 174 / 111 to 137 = 1.04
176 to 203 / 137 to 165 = 1.28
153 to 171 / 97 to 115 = 1.62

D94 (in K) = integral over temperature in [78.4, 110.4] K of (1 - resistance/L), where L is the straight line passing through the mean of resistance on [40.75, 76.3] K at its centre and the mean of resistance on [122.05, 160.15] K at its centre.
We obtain 8.7 K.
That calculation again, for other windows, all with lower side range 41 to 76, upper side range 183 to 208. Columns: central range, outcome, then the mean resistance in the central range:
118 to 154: 5.07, 97.8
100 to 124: 5.33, 86.5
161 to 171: 0.16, 116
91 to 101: 4.28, 62.3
